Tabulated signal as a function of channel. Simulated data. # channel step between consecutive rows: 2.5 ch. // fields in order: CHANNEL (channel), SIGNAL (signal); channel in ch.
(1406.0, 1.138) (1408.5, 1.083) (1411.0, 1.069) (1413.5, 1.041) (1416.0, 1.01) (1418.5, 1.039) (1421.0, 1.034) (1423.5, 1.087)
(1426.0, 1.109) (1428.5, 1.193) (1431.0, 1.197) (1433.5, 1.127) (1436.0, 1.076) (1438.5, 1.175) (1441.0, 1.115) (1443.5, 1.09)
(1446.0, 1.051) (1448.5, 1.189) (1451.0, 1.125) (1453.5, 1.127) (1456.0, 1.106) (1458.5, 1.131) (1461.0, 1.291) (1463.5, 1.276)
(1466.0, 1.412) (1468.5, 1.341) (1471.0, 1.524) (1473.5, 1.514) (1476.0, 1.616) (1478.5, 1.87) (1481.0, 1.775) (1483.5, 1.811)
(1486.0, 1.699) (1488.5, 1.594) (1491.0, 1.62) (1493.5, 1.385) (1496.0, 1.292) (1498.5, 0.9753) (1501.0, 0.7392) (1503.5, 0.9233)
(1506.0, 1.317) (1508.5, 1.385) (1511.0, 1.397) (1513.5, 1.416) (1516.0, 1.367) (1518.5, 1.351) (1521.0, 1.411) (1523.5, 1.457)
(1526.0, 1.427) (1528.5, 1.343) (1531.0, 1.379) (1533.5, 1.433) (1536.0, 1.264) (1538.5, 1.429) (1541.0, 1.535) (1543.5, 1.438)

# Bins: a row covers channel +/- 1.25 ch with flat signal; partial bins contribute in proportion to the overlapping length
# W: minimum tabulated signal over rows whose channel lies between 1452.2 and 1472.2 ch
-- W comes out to 1.106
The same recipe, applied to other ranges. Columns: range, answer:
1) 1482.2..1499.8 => 0.9753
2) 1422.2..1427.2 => 1.087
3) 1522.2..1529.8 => 1.343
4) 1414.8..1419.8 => 1.01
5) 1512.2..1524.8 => 1.351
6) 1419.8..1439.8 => 1.034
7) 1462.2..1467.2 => 1.276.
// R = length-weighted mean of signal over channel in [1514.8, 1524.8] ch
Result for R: 1.4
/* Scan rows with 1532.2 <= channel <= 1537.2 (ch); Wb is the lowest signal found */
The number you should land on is 1.264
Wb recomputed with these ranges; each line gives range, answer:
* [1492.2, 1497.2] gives 1.292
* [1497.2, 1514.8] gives 0.7392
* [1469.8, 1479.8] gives 1.514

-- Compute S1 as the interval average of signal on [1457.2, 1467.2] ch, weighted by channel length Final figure 1.28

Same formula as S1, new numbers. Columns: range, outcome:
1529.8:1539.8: 1.38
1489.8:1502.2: 1.2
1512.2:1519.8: 1.38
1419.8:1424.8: 1.06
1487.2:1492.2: 1.61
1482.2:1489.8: 1.7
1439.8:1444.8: 1.1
